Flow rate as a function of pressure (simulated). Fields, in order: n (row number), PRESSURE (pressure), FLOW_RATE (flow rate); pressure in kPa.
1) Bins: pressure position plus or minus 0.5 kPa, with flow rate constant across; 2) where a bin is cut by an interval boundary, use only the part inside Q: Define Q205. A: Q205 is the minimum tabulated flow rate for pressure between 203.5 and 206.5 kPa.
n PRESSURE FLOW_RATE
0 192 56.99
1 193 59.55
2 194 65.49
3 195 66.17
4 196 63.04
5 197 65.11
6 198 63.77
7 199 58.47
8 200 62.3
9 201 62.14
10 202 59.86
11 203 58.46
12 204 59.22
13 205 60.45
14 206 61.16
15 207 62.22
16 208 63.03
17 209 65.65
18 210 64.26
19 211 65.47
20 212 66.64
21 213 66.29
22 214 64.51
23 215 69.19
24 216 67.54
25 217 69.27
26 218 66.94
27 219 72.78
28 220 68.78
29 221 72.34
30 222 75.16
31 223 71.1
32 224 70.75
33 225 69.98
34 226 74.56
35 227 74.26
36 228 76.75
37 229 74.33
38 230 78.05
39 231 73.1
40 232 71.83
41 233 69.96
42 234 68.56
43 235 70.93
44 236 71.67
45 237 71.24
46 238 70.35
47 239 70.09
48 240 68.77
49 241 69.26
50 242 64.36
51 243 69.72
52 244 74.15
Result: 59.22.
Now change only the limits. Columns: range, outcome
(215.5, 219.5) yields 66.94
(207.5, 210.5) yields 63.03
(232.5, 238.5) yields 68.56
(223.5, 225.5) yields 69.98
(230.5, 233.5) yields 69.96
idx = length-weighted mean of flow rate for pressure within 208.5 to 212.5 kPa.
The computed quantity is 65.5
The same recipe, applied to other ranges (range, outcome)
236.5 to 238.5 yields 70.8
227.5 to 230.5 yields 76.4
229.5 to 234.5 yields 72.3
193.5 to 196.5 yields 64.9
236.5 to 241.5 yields 69.9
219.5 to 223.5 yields 71.8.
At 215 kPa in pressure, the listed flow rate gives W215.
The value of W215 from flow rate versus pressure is 69.19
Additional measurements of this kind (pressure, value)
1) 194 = 65.49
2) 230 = 78.05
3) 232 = 71.83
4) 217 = 69.27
